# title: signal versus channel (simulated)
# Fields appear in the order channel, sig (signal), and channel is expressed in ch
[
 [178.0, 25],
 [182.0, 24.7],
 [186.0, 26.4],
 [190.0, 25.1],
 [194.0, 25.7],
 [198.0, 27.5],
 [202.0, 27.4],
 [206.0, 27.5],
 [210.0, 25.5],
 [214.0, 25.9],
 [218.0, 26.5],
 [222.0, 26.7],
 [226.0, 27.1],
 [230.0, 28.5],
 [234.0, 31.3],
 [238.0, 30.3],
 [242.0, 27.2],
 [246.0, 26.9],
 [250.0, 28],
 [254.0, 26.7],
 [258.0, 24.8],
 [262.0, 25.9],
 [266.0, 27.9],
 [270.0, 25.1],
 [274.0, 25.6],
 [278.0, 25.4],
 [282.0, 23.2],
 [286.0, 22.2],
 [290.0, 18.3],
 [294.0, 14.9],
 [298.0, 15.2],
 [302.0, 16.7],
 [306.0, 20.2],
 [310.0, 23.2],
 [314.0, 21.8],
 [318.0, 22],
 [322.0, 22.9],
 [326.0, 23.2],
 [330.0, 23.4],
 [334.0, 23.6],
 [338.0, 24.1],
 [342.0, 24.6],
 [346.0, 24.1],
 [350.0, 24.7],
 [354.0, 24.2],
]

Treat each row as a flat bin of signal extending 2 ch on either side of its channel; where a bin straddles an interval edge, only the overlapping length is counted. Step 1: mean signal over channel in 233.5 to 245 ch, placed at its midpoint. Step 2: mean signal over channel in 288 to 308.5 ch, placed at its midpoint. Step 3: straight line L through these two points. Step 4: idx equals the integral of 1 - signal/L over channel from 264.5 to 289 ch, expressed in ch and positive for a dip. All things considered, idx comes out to -3.4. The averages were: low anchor 29.1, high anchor 17.2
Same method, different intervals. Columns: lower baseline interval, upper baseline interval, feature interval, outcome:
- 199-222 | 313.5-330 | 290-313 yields 5.0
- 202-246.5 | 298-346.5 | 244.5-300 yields 3.3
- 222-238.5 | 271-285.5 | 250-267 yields -0.1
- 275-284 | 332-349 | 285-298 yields 3.6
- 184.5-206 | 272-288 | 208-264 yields -4.2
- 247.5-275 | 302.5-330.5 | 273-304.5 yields 5.5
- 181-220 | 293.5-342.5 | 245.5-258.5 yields -1.4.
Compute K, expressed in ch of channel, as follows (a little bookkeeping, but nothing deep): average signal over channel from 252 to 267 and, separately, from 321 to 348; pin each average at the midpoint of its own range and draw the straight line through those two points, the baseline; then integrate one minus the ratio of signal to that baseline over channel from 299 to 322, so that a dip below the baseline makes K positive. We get 3.5 ch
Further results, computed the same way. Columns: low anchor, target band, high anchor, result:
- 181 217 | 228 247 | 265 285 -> -2.4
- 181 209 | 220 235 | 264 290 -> -1.5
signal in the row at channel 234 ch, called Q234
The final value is 31.3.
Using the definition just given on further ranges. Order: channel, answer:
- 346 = 24.1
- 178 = 25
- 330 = 23.4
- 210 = 25.5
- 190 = 25.1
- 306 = 20.2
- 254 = 26.7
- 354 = 24.2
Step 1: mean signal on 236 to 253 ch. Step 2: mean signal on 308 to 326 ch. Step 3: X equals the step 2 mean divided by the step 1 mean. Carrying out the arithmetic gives 0.8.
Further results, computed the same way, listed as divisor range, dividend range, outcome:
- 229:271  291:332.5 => 0.74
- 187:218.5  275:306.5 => 0.75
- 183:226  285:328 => 0.76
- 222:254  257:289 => 0.88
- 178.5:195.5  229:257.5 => 1.11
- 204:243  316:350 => 0.85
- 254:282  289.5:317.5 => 0.73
